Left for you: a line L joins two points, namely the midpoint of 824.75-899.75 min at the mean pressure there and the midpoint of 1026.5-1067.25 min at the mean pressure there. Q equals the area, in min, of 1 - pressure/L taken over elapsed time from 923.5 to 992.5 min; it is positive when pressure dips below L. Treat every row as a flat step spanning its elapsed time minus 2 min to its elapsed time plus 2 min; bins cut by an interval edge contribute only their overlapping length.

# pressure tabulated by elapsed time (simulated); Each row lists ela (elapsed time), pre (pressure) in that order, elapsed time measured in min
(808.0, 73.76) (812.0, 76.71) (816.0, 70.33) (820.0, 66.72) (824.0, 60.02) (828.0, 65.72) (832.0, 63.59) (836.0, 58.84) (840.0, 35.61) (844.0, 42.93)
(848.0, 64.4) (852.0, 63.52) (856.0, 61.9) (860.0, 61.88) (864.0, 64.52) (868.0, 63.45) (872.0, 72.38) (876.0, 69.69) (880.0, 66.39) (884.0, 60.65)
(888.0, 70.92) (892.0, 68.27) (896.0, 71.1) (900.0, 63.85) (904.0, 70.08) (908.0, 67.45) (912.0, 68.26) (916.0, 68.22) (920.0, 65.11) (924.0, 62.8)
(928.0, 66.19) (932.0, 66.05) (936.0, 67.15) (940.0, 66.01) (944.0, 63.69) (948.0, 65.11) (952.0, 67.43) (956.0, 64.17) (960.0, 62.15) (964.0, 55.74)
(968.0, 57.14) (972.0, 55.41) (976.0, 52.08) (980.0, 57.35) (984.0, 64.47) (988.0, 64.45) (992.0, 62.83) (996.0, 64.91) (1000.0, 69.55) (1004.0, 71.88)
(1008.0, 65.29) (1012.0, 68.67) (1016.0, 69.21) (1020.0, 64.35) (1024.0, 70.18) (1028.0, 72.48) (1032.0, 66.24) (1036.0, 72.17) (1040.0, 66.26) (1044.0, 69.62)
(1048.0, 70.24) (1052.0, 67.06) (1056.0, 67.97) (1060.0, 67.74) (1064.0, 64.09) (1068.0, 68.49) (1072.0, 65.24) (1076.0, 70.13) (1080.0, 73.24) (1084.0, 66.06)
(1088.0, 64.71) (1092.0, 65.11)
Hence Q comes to 3.5 min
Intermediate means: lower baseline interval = 62.5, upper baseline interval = 68.3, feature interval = 62.2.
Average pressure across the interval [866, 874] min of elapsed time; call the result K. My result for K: 67.9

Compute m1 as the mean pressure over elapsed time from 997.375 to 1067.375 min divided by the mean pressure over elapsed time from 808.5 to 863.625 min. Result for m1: 1.11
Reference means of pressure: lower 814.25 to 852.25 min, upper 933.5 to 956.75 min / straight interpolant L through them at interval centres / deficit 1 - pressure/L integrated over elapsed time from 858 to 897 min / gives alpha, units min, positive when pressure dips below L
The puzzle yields -3.3 min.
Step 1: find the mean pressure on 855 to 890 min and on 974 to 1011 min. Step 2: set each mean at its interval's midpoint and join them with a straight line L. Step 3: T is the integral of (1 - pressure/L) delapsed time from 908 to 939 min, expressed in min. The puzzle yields -0.64 min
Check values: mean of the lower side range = 65.9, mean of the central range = 66.3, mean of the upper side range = 63.8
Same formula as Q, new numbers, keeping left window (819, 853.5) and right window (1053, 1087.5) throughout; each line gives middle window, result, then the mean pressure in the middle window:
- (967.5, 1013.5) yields 1.0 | 63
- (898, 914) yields -1.8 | 67.4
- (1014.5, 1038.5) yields -1.2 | 69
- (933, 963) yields -1.2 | 64.8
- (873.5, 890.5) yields -2.2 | 67.1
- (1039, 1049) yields -0.3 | 68.8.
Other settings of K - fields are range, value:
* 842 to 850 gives 53.7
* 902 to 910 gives 68.8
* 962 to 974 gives 56.1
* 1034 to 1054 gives 69.1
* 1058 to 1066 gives 65.9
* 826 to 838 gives 62.7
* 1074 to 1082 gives 71.7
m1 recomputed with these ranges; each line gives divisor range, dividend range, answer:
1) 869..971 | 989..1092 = 1.03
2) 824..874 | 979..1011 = 1.09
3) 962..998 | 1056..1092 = 1.13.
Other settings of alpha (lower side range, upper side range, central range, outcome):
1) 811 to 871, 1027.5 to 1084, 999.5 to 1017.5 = -0.5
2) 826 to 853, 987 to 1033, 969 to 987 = 2.1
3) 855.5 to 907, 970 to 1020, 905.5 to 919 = -0.4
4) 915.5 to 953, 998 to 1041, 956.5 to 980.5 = 3.5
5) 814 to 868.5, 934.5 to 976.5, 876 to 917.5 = -4.6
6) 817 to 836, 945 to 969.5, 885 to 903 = -1.5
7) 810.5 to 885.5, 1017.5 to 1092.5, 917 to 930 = -0.1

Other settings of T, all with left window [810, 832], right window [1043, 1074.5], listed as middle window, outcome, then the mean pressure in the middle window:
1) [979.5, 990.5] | 0.8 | 62.8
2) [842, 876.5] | 2.6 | 62.4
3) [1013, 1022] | 0.1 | 67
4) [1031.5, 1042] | -0.2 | 68.5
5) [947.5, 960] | 0.5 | 65.1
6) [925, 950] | 0.7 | 65.6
